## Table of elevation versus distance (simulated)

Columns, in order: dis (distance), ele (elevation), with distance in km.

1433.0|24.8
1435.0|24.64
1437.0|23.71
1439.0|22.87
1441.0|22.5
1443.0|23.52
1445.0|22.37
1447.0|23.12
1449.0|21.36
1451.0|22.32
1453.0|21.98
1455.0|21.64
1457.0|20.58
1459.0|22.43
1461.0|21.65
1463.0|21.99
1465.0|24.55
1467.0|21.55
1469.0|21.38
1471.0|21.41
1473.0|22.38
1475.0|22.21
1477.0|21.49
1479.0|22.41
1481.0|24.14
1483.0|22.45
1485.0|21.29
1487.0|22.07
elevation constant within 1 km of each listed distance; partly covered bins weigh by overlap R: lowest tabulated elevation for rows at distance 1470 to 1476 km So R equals 21.41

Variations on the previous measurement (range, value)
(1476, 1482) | 21.49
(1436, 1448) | 22.37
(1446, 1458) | 20.58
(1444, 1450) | 21.36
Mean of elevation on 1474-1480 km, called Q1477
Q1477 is 22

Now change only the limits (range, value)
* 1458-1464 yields 22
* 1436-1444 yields 23.1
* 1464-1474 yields 22.3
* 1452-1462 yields 21.7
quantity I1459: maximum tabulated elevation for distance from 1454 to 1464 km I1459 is 22.43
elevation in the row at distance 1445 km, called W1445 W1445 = 22.37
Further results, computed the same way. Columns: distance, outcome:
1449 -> 21.36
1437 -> 23.71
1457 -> 20.58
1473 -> 22.38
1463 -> 21.99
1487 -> 22.07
